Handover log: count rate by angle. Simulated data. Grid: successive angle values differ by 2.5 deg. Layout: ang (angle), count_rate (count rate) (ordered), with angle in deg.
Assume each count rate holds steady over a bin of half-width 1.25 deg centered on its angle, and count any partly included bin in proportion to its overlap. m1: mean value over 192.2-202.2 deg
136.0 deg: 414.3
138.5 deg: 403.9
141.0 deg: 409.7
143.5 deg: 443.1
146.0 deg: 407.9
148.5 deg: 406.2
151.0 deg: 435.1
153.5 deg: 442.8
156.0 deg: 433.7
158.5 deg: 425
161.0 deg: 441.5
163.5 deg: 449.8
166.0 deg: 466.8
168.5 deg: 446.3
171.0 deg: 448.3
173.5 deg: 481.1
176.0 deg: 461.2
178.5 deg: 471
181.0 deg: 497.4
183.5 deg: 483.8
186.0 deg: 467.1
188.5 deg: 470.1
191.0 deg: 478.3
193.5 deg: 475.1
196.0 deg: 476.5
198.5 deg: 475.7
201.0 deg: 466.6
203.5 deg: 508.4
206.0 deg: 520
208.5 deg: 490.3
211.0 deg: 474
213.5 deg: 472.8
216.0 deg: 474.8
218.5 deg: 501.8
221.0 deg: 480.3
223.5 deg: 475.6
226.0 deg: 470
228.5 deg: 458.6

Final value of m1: 474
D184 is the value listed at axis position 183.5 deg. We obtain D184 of 483.8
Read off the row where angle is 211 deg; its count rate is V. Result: 474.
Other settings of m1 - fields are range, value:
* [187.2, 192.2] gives 474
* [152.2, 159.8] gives 434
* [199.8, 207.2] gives 498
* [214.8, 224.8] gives 483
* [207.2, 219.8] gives 483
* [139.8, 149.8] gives 417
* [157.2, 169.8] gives 446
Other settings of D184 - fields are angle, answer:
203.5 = 508.4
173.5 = 481.1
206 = 520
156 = 433.7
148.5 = 406.2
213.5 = 472.8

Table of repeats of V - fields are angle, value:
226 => 470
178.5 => 471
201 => 466.6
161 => 441.5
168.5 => 446.3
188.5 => 470.1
